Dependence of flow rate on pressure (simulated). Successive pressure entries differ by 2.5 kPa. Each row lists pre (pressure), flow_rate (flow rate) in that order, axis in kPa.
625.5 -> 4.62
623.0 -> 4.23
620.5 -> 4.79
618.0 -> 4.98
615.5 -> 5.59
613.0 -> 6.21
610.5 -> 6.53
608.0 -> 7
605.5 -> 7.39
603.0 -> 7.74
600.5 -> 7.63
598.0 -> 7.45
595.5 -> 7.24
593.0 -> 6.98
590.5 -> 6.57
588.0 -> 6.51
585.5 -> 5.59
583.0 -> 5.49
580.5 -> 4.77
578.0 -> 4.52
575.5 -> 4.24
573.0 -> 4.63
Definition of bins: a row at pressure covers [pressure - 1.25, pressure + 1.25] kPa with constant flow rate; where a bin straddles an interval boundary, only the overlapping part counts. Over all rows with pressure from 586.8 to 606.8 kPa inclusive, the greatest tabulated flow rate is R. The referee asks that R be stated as 7.74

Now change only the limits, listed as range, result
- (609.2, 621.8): 6.53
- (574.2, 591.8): 6.57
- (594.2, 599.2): 7.45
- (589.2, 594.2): 6.98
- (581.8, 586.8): 5.59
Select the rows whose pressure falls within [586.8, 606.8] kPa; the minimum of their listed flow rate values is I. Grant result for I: 6.51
